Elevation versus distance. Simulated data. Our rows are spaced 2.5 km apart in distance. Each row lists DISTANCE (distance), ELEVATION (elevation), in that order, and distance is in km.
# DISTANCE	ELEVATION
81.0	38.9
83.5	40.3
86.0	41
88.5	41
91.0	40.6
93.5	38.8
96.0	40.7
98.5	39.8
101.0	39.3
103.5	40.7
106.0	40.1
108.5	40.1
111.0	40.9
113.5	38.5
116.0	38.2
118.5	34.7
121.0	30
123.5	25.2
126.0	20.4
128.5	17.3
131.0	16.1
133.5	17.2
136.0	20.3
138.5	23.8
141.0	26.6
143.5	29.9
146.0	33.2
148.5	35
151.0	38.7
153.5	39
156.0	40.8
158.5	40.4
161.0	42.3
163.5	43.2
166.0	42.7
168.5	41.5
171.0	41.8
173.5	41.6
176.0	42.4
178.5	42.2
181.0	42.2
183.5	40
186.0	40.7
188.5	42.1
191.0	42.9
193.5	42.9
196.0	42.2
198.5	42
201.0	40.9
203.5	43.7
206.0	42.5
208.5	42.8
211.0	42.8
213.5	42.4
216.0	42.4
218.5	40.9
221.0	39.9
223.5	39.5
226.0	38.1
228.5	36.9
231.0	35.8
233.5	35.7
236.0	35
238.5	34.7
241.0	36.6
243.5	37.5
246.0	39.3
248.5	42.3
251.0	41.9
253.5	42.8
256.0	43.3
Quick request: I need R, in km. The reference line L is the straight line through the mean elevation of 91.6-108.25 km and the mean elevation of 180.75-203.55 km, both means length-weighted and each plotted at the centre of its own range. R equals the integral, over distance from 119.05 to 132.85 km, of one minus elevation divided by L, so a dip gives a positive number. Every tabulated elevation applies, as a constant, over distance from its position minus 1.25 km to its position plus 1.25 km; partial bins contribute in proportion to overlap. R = 6.21 km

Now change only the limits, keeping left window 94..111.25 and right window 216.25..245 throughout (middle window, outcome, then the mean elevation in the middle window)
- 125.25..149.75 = 9.54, 24.1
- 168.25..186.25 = -1.39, 41.6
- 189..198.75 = -1.08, 42.5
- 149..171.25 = -1.12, 40.9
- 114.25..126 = 2.58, 31.1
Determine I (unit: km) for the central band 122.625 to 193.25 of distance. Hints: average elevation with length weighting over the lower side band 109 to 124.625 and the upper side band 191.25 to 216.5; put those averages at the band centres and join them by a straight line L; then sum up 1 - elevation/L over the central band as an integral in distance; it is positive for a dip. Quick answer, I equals 7.35 km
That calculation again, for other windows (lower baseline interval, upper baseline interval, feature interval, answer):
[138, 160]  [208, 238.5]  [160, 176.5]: -3.0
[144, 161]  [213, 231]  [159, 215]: -5.0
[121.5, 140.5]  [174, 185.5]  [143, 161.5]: -4.7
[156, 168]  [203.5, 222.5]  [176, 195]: 0.0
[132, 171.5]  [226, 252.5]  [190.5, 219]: -4.7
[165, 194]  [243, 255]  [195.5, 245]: 2.2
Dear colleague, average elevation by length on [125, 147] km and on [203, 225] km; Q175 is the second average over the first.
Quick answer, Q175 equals 1.8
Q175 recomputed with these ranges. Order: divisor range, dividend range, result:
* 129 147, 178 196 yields 1.78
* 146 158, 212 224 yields 1.08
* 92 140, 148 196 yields 1.30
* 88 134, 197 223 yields 1.24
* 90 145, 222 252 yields 1.19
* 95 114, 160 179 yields 1.05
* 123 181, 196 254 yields 1.19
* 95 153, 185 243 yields 1.27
